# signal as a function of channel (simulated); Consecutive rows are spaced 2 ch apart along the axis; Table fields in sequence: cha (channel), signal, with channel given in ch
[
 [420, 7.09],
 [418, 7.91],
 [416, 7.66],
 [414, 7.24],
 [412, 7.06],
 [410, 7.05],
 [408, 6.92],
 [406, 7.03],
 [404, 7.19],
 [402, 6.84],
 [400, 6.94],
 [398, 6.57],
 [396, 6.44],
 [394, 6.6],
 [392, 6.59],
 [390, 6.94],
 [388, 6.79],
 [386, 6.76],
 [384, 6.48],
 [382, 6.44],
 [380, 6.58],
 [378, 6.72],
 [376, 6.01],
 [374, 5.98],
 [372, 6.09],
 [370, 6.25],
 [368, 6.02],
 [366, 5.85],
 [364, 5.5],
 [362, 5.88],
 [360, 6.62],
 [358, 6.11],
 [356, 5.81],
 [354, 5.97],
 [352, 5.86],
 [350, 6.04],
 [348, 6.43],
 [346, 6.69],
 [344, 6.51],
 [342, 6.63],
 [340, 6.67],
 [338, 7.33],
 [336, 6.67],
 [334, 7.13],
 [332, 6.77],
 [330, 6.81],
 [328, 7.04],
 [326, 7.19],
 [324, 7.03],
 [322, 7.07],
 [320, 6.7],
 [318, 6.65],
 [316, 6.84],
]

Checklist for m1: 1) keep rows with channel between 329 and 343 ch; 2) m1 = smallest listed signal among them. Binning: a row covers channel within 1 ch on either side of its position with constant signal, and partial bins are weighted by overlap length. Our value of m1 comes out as 6.63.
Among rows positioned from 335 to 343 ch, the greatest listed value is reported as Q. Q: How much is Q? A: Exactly 7.33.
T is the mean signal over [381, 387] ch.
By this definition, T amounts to 6.56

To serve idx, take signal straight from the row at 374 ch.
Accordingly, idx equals 5.98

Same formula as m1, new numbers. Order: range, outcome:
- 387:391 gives 6.79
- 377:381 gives 6.58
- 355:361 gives 5.81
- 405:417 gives 6.92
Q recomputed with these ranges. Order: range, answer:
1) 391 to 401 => 6.94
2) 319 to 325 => 7.07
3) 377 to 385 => 6.72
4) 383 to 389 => 6.79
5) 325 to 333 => 7.19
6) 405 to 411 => 7.05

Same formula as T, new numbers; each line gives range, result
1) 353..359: 5.96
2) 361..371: 5.9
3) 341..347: 6.61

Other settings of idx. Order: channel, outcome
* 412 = 7.06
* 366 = 5.85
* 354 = 5.97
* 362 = 5.88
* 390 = 6.94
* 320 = 6.7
